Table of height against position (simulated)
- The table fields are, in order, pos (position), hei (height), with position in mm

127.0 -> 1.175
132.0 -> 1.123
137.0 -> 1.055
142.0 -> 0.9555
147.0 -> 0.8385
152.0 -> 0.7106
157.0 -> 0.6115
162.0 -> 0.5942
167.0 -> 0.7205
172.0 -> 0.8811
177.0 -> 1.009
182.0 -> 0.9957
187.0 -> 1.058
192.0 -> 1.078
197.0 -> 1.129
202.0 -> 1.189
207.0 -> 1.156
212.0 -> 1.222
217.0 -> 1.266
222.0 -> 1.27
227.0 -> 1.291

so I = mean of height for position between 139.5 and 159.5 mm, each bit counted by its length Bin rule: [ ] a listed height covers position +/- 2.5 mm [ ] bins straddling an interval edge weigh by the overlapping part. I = 0.779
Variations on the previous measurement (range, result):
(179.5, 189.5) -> 1.03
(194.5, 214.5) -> 1.17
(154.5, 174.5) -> 0.702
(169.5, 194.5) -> 1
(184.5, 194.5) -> 1.07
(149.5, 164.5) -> 0.639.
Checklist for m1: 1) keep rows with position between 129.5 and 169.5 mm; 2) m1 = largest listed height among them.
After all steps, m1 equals 1.123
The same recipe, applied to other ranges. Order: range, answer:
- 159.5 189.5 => 1.058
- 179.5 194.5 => 1.078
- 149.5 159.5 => 0.7106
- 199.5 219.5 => 1.266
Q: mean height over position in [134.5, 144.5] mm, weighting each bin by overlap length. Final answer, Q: 1.01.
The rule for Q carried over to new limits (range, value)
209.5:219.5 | 1.24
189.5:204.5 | 1.13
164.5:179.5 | 0.87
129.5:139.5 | 1.09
